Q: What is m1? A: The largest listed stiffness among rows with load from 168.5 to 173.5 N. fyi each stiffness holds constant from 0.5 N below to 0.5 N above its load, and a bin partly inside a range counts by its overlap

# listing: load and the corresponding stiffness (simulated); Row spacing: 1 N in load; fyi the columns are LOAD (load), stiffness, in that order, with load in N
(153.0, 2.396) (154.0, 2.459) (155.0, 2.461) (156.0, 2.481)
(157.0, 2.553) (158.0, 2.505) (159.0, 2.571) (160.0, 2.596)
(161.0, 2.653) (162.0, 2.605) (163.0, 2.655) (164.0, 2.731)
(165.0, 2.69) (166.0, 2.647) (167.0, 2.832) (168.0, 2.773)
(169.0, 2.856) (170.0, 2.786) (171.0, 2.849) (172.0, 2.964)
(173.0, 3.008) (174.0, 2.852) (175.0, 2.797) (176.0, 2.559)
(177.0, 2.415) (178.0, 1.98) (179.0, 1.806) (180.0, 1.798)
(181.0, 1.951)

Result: 3.008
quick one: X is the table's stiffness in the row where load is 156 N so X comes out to 2.481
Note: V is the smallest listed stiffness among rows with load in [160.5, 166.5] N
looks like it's 2.605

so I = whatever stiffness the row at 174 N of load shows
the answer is 2.852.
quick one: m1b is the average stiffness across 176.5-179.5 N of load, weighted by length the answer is 2.07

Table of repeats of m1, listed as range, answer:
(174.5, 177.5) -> 2.797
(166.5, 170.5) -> 2.856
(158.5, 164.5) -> 2.731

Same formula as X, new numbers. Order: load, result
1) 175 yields 2.797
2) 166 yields 2.647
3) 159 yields 2.571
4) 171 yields 2.849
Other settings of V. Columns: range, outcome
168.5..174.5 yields 2.786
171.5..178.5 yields 1.98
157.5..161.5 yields 2.505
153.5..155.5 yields 2.459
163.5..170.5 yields 2.647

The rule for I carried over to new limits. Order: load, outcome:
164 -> 2.731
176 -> 2.559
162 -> 2.605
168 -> 2.773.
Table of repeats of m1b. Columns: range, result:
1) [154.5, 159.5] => 2.51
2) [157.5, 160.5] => 2.56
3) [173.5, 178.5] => 2.52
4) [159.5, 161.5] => 2.62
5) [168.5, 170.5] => 2.82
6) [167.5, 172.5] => 2.85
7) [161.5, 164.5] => 2.66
